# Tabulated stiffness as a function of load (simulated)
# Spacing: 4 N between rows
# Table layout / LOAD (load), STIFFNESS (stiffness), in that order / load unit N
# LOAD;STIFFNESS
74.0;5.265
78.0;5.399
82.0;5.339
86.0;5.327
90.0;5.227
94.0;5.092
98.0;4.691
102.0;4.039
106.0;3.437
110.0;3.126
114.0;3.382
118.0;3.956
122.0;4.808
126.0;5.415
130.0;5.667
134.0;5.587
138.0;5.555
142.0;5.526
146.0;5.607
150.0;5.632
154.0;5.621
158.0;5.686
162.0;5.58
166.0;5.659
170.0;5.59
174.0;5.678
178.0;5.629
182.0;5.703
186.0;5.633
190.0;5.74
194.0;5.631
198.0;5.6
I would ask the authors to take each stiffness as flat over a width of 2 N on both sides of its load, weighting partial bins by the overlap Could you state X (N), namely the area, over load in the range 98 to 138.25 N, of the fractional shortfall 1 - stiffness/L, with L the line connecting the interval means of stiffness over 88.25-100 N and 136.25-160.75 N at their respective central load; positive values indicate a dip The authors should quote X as 6.3 N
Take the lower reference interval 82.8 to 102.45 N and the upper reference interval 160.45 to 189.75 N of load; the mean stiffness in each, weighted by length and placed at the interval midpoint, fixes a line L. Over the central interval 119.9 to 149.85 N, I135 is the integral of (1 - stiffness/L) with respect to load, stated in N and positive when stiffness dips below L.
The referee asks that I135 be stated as -0.8 N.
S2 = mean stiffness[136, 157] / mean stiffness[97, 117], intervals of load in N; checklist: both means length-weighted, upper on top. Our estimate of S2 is 1.51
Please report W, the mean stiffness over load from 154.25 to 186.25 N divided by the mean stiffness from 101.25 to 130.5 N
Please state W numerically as 1.36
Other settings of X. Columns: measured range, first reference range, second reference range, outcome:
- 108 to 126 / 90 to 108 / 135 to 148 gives 3.4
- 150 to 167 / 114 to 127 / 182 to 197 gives -1.7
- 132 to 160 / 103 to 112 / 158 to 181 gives -5.0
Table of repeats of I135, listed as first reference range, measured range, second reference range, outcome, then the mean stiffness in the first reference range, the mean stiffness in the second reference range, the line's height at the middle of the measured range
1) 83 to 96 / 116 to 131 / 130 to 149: 1.5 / 5.22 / 5.58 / 5.47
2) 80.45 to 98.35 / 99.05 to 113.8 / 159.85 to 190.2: 4.7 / 5.17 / 5.65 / 5.27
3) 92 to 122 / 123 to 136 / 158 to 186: -2.6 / 4.02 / 5.64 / 4.58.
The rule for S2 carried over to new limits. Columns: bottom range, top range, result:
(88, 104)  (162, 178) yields 1.18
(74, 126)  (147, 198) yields 1.24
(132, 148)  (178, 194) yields 1.02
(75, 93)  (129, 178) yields 1.06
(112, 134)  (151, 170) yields 1.19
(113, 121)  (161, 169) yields 1.46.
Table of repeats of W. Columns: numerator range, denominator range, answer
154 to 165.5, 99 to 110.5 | 1.53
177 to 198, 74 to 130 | 1.23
